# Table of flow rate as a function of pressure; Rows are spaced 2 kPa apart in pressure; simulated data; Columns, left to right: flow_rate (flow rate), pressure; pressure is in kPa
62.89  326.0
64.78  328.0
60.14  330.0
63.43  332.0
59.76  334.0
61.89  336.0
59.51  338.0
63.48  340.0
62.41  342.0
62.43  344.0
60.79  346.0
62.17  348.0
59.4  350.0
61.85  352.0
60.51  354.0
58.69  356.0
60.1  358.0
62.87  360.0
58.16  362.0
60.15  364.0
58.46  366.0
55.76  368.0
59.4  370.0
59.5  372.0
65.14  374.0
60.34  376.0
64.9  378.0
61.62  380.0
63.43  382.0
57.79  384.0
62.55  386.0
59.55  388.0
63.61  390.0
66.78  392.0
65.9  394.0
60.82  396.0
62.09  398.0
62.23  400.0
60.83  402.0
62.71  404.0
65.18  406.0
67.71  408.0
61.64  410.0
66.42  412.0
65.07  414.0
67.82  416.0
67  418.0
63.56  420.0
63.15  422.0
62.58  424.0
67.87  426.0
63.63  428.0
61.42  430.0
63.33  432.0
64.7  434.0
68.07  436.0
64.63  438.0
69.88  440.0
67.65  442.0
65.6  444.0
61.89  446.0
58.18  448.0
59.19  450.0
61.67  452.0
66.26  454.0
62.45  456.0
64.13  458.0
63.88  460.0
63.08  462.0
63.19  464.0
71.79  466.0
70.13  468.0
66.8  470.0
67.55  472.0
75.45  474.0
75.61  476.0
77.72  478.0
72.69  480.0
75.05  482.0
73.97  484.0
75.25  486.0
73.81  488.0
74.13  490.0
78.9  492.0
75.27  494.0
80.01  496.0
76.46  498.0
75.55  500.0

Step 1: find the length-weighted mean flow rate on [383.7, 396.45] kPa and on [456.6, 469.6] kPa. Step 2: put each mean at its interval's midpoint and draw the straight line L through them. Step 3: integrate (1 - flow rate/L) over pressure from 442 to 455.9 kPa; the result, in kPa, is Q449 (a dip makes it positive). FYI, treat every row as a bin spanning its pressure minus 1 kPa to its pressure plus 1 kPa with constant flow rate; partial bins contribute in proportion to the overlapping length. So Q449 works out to 0.59 kPa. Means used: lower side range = 62.8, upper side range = 66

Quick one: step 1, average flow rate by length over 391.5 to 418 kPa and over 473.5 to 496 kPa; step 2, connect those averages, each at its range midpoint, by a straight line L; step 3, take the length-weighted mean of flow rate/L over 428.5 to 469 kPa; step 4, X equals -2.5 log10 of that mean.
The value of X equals 0.09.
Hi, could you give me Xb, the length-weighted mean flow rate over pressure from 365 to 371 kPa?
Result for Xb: 57.9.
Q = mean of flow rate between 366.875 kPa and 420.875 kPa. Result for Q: 62.9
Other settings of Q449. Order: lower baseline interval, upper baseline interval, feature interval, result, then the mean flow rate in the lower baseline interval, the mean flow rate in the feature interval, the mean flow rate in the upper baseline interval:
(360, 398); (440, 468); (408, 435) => -0.7 kPa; 61.4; 64.6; 64.2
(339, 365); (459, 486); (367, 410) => 1.1 kPa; 61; 62.3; 70.7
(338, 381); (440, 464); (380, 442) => -1.8 kPa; 60.8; 64.1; 63.4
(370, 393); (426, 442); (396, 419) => -0.2 kPa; 62.2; 64.3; 65.4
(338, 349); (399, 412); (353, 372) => 1.0 kPa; 62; 59.4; 63.6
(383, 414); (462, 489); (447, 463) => 1.7 kPa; 63.1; 62.4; 71.9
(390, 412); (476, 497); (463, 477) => 0.6 kPa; 63.7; 70.1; 75.7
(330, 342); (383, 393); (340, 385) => 0.7 kPa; 61.6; 60.8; 62.1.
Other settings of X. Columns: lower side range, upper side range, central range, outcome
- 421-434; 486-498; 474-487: -0.015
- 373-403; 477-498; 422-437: 0.059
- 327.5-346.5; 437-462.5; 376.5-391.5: 0.010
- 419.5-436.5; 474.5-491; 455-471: 0.084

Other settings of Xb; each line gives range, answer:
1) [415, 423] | 65.4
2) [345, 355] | 60.9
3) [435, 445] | 67.2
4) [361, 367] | 58.9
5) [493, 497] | 77.6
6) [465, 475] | 70.3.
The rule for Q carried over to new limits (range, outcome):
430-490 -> 67.7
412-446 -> 65.3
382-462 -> 63.8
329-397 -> 61.3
